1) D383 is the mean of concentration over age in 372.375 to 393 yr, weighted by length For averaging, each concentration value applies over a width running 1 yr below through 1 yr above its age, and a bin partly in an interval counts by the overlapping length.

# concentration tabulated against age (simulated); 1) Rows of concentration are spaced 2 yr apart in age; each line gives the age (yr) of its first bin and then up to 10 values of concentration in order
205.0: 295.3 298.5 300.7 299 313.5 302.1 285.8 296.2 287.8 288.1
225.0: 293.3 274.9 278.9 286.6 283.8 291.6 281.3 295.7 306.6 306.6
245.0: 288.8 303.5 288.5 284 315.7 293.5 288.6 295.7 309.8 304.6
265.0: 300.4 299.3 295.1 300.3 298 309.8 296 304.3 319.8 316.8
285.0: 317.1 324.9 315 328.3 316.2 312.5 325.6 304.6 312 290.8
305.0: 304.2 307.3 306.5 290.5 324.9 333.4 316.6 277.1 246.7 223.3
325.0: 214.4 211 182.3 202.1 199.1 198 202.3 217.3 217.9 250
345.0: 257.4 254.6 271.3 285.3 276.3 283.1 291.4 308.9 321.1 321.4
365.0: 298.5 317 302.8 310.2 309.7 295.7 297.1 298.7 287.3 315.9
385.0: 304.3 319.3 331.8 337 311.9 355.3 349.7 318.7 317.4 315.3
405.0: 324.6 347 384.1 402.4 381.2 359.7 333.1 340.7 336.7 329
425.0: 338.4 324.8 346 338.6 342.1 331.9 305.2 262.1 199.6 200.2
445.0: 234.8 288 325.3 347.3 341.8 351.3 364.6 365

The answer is 310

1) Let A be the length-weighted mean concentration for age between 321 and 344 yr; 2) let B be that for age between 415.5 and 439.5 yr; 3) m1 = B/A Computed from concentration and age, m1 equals 1.6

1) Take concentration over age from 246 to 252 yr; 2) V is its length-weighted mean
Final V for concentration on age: 292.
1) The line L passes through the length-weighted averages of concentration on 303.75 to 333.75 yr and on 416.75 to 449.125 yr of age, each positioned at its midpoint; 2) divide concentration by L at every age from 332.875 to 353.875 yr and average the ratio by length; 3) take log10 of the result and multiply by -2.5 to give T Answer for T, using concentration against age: 0.13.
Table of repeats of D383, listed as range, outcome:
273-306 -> 312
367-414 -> 327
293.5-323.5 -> 300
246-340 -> 286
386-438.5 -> 339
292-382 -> 277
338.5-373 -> 283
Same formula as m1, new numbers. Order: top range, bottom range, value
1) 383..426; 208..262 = 1.15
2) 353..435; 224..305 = 1.08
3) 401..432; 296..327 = 1.20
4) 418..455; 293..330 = 1.09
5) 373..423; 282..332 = 1.15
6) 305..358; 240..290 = 0.85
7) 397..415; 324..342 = 1.71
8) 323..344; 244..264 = 0.71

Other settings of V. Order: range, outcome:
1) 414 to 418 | 346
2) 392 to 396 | 334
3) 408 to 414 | 389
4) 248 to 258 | 294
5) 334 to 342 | 209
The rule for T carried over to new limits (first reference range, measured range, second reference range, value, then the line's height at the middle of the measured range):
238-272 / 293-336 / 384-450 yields 0.13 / 307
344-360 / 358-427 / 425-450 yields -0.15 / 286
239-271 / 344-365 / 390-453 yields 0.09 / 314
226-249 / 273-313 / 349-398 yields -0.05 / 298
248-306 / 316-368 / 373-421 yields 0.24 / 320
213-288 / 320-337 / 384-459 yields 0.43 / 311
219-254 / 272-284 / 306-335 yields -0.12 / 275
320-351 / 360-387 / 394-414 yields -0.05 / 294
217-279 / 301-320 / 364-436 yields 0.01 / 309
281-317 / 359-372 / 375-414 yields 0.05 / 326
